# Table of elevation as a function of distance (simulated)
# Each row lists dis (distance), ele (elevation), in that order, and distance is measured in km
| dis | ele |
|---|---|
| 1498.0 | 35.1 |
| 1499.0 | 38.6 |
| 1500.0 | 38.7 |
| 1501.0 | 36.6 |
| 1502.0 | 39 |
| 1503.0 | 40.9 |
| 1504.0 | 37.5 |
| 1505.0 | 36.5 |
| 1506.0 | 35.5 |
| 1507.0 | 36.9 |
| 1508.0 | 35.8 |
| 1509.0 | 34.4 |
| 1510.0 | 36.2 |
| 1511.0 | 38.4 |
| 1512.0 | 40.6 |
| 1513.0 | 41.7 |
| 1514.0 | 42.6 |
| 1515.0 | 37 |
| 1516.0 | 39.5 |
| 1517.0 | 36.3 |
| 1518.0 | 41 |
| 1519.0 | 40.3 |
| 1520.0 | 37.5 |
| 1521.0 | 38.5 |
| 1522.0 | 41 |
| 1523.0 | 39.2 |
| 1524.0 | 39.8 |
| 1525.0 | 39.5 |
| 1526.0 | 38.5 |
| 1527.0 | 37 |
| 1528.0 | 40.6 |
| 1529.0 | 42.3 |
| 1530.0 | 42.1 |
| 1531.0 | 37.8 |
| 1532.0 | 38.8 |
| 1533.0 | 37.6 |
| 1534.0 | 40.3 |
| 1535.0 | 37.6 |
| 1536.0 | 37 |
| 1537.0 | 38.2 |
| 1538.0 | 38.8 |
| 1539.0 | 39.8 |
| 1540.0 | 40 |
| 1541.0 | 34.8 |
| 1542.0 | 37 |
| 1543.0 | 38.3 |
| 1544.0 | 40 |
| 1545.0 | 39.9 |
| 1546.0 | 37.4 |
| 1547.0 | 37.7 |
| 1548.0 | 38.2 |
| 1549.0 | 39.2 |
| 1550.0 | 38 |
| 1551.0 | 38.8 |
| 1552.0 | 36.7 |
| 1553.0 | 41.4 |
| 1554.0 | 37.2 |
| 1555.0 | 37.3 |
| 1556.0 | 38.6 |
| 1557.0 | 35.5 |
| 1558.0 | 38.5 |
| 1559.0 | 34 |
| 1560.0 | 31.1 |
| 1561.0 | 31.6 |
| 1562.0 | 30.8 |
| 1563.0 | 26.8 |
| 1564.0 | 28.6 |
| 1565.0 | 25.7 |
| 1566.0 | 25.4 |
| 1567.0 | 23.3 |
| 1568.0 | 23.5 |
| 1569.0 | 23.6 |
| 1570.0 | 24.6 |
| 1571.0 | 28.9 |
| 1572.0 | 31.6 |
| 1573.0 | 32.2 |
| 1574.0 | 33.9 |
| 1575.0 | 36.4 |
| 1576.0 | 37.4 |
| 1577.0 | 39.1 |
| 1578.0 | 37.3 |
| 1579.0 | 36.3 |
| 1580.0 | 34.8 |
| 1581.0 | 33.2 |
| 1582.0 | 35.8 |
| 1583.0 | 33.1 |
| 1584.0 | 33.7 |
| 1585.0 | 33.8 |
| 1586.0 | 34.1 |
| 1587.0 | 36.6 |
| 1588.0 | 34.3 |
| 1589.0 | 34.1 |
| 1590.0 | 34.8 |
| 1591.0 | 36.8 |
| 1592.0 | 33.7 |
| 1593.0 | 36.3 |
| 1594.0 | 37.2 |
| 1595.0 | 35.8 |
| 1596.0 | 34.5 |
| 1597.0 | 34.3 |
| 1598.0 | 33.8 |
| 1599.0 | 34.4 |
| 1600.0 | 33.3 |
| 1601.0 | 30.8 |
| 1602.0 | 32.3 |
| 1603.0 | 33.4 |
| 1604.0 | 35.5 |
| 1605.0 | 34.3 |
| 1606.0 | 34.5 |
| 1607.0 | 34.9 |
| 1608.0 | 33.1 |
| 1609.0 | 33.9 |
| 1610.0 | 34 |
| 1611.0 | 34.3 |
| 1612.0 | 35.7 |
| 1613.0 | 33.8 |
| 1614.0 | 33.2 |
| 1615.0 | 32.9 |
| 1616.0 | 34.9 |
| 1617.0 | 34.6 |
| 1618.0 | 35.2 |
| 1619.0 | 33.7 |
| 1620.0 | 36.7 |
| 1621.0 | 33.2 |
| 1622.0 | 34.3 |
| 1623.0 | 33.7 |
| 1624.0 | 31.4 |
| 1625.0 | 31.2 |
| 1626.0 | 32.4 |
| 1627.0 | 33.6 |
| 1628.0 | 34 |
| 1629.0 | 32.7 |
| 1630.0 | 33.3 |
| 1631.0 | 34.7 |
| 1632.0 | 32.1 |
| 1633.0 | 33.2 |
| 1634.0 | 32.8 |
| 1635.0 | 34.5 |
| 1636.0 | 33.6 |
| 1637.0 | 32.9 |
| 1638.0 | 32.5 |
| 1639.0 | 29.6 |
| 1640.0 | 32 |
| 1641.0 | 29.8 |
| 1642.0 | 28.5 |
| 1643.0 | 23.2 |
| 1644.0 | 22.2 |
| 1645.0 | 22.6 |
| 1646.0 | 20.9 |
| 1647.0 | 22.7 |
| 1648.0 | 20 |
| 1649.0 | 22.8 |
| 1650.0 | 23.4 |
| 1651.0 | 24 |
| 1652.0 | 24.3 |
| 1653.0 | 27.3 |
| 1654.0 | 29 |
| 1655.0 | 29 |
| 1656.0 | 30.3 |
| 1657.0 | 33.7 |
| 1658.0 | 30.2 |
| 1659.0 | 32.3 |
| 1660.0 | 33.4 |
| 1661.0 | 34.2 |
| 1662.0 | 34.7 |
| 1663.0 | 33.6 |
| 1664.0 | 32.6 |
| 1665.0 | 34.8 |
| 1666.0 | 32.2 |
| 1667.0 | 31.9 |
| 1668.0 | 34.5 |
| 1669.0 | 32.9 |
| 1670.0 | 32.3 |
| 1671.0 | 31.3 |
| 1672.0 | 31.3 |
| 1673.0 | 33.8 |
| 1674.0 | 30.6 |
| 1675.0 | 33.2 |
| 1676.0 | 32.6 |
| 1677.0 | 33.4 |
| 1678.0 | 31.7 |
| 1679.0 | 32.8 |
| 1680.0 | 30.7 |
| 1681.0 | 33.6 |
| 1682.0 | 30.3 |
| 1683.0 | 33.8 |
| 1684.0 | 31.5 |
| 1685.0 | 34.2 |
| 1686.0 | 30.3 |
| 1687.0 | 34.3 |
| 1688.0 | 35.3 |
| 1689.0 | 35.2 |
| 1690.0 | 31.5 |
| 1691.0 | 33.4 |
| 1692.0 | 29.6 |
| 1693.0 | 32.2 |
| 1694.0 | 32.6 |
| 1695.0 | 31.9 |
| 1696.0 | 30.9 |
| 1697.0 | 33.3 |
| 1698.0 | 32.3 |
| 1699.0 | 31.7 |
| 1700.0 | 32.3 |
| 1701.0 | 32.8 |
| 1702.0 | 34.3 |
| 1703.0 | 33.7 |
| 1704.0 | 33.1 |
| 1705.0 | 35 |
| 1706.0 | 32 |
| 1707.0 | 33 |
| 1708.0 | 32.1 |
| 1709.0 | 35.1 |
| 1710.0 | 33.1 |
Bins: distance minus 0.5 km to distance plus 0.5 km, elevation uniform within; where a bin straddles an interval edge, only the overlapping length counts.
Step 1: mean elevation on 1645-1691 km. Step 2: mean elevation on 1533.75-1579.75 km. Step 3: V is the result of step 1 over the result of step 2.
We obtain 0.89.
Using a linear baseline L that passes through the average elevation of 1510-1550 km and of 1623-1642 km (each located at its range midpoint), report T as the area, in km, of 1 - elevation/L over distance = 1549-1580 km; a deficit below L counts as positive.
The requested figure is 3.3 km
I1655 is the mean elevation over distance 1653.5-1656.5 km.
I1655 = 29.4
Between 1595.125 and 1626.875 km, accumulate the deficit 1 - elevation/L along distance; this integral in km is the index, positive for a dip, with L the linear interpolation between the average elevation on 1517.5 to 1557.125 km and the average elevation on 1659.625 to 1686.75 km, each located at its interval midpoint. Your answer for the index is 1.5 km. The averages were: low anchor 38.8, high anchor 32.7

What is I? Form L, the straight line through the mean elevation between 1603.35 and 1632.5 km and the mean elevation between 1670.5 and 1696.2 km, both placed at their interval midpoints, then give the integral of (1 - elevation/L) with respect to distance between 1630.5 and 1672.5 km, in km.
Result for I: 4.12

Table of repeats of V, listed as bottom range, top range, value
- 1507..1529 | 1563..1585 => 0.81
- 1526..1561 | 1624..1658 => 0.76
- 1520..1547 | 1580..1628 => 0.88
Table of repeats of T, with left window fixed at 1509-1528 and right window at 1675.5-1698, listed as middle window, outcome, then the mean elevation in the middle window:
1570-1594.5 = 1.3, 34.6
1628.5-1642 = 0.8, 32.4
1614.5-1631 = 0.6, 33.6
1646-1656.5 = 2.7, 25.1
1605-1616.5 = 0.4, 34.1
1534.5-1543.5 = 0.1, 37.9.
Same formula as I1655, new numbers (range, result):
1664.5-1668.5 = 33.3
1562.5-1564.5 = 27.7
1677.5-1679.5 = 32.2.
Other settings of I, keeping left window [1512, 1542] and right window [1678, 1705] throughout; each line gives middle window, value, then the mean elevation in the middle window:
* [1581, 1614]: 1.8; 34.4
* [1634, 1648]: 2.7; 28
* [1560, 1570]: 2.9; 26.7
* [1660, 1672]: 0.2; 33.1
